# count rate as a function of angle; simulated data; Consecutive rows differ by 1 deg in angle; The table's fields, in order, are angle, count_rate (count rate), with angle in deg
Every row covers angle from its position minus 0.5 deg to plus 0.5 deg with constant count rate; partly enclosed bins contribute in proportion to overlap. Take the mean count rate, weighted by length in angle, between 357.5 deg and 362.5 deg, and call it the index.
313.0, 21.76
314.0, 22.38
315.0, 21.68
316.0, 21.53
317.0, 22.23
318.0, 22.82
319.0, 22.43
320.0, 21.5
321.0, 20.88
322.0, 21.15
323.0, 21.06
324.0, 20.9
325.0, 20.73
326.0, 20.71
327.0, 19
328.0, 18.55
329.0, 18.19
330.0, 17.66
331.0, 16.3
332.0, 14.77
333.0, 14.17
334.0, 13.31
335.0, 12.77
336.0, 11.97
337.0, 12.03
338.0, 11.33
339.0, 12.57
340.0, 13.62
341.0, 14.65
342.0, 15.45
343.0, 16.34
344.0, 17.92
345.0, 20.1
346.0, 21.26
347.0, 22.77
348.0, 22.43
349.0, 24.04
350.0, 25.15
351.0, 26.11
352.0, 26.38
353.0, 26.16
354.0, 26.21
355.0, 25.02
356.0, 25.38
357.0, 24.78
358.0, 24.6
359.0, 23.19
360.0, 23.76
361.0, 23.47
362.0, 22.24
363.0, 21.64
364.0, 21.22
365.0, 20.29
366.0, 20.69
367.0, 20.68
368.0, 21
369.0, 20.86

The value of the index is 23.5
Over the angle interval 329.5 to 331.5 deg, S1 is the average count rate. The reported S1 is 17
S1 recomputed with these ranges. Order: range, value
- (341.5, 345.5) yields 17.5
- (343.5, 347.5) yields 20.5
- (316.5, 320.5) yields 22.2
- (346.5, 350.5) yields 23.6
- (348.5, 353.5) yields 25.6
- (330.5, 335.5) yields 14.3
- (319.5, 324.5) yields 21.1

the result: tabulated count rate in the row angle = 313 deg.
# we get 21.76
